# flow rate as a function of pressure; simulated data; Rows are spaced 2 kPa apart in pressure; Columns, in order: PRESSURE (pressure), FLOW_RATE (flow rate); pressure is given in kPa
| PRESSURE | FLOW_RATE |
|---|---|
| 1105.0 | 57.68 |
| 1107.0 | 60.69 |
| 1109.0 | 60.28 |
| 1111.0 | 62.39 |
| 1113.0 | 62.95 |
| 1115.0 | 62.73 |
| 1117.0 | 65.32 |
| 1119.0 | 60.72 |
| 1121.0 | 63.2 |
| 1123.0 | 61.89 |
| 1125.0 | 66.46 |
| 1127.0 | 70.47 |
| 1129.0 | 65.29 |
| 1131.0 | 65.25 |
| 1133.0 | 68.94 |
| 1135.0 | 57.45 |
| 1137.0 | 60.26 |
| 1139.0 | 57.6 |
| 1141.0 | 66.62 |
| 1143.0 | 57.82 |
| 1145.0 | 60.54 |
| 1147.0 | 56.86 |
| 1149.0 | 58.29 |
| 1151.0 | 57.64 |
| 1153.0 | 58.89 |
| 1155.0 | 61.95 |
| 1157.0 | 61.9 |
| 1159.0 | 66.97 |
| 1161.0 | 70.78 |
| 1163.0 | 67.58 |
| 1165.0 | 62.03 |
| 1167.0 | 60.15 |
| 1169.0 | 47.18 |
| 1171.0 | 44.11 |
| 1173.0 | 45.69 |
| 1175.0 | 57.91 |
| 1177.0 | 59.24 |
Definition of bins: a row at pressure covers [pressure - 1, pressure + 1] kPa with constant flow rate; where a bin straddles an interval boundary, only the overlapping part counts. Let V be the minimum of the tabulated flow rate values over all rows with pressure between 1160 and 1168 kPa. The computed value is 60.15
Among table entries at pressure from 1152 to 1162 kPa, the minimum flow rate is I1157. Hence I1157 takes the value 58.89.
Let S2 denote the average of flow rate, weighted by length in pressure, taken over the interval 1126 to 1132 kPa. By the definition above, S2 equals 67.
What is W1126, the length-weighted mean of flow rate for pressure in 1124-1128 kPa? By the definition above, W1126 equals 68.5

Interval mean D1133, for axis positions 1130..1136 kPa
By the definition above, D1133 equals 63.9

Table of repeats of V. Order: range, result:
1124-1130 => 65.29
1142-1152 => 56.86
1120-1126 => 61.89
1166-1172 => 44.11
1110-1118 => 62.39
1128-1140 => 57.45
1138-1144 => 57.6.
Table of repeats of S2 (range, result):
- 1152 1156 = 60.4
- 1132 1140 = 61.1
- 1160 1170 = 61.5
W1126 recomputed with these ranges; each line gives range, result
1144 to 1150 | 58.6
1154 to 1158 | 61.9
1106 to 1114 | 61.6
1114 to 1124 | 62.8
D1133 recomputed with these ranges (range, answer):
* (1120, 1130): 65.5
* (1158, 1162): 68.9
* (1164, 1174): 51.8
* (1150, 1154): 58.3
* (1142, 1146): 59.2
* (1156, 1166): 65.9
